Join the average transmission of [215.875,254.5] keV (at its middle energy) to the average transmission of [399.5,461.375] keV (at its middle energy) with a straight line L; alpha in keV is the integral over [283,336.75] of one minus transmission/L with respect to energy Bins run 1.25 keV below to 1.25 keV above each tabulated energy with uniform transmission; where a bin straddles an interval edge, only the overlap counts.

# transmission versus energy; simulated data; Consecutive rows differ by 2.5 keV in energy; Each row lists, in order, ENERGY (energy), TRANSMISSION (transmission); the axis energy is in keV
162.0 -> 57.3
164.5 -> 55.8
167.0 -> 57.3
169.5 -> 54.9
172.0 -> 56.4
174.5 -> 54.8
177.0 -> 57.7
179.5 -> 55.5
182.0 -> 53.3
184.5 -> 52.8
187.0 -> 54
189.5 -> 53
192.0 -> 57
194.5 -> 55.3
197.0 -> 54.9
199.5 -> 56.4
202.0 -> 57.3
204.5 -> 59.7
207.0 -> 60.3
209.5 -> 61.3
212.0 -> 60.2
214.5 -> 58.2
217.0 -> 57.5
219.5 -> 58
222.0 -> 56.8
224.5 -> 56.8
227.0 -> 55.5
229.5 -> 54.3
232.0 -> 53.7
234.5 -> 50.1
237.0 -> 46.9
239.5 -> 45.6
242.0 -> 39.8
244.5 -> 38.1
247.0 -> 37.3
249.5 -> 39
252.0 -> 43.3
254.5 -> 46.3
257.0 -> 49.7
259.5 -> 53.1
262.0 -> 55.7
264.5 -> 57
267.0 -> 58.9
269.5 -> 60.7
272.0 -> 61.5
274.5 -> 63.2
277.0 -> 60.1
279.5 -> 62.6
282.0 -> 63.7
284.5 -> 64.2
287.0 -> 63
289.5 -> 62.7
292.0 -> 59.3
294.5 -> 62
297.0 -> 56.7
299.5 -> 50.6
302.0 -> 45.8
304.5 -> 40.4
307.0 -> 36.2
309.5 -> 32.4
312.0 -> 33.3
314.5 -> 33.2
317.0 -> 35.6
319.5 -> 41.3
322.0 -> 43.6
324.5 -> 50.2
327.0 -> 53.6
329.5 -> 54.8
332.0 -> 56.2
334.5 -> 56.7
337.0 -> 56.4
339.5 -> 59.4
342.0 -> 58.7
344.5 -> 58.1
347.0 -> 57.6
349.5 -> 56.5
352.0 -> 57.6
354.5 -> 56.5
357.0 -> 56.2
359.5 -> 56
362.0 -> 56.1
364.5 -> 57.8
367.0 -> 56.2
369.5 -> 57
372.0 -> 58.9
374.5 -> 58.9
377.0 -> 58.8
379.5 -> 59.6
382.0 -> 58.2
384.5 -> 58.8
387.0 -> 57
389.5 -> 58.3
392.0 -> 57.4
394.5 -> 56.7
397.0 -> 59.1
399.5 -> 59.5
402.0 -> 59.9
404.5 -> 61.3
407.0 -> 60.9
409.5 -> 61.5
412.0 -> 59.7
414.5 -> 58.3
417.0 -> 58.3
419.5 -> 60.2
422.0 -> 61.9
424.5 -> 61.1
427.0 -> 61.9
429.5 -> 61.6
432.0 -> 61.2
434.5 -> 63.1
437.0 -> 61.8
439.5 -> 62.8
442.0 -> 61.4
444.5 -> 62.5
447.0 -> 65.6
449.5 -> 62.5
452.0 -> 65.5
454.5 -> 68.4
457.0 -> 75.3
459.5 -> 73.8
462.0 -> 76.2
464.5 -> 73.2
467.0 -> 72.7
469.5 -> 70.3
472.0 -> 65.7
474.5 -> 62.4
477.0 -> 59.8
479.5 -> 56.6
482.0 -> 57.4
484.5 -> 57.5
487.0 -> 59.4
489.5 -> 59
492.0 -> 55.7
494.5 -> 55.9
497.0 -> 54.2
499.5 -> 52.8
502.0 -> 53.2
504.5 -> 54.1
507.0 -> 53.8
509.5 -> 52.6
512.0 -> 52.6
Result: 4.7 keV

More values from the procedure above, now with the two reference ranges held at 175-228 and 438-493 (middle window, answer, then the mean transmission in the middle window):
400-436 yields 1.4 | 60.8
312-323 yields 4.1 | 37.7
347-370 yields 1.8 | 56.7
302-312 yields 3.8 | 37.1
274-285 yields -0.7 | 62.6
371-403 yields 2.0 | 58.5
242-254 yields 3.8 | 39.9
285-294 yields -0.4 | 61.9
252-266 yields 1.6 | 51.7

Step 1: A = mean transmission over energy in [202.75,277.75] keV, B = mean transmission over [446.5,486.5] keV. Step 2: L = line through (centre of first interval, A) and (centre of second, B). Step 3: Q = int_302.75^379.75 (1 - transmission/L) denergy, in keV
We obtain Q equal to 9.9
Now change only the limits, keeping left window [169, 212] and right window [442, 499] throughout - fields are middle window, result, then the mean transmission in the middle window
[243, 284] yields 3.6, 53.3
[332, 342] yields 0.5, 57.5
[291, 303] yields 0.8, 55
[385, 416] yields 1.4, 59.1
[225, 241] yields 1.8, 51.1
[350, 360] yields 0.7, 56.6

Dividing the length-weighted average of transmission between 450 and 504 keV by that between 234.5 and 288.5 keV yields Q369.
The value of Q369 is 1.2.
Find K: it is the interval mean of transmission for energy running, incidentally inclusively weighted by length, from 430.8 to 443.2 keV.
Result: 62.1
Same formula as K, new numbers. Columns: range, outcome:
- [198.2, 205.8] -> 57.8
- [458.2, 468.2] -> 74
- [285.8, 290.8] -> 62.8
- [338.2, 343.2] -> 59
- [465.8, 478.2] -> 66.2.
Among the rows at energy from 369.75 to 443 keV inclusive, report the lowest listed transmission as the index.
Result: 56.7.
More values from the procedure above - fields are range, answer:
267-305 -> 40.4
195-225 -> 54.9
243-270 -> 37.3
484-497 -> 54.2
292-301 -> 50.6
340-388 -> 56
